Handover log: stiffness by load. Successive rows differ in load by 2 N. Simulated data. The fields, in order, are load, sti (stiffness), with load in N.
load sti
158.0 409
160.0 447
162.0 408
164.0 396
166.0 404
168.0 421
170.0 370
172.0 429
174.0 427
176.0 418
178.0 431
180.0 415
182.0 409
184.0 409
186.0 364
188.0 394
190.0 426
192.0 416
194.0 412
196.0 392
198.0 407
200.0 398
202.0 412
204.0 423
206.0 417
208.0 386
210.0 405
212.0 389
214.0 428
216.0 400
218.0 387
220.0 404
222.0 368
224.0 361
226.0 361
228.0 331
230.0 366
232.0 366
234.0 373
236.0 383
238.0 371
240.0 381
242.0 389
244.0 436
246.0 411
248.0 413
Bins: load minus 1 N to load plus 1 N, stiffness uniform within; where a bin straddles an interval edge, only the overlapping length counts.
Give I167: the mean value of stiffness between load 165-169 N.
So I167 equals 412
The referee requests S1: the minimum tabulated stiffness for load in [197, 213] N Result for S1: 386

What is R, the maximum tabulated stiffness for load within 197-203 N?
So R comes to 412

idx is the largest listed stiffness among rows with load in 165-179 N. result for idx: 431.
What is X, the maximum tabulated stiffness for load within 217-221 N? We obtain 404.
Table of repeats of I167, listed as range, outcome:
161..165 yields 402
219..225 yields 378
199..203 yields 405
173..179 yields 425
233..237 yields 378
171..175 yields 428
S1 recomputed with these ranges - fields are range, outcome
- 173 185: 409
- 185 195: 364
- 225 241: 331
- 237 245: 371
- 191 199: 392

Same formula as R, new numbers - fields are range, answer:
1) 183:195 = 426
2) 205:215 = 428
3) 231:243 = 389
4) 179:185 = 415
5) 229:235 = 373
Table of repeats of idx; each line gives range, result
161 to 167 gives 408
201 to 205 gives 423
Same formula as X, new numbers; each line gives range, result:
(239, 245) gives 436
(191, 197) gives 416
